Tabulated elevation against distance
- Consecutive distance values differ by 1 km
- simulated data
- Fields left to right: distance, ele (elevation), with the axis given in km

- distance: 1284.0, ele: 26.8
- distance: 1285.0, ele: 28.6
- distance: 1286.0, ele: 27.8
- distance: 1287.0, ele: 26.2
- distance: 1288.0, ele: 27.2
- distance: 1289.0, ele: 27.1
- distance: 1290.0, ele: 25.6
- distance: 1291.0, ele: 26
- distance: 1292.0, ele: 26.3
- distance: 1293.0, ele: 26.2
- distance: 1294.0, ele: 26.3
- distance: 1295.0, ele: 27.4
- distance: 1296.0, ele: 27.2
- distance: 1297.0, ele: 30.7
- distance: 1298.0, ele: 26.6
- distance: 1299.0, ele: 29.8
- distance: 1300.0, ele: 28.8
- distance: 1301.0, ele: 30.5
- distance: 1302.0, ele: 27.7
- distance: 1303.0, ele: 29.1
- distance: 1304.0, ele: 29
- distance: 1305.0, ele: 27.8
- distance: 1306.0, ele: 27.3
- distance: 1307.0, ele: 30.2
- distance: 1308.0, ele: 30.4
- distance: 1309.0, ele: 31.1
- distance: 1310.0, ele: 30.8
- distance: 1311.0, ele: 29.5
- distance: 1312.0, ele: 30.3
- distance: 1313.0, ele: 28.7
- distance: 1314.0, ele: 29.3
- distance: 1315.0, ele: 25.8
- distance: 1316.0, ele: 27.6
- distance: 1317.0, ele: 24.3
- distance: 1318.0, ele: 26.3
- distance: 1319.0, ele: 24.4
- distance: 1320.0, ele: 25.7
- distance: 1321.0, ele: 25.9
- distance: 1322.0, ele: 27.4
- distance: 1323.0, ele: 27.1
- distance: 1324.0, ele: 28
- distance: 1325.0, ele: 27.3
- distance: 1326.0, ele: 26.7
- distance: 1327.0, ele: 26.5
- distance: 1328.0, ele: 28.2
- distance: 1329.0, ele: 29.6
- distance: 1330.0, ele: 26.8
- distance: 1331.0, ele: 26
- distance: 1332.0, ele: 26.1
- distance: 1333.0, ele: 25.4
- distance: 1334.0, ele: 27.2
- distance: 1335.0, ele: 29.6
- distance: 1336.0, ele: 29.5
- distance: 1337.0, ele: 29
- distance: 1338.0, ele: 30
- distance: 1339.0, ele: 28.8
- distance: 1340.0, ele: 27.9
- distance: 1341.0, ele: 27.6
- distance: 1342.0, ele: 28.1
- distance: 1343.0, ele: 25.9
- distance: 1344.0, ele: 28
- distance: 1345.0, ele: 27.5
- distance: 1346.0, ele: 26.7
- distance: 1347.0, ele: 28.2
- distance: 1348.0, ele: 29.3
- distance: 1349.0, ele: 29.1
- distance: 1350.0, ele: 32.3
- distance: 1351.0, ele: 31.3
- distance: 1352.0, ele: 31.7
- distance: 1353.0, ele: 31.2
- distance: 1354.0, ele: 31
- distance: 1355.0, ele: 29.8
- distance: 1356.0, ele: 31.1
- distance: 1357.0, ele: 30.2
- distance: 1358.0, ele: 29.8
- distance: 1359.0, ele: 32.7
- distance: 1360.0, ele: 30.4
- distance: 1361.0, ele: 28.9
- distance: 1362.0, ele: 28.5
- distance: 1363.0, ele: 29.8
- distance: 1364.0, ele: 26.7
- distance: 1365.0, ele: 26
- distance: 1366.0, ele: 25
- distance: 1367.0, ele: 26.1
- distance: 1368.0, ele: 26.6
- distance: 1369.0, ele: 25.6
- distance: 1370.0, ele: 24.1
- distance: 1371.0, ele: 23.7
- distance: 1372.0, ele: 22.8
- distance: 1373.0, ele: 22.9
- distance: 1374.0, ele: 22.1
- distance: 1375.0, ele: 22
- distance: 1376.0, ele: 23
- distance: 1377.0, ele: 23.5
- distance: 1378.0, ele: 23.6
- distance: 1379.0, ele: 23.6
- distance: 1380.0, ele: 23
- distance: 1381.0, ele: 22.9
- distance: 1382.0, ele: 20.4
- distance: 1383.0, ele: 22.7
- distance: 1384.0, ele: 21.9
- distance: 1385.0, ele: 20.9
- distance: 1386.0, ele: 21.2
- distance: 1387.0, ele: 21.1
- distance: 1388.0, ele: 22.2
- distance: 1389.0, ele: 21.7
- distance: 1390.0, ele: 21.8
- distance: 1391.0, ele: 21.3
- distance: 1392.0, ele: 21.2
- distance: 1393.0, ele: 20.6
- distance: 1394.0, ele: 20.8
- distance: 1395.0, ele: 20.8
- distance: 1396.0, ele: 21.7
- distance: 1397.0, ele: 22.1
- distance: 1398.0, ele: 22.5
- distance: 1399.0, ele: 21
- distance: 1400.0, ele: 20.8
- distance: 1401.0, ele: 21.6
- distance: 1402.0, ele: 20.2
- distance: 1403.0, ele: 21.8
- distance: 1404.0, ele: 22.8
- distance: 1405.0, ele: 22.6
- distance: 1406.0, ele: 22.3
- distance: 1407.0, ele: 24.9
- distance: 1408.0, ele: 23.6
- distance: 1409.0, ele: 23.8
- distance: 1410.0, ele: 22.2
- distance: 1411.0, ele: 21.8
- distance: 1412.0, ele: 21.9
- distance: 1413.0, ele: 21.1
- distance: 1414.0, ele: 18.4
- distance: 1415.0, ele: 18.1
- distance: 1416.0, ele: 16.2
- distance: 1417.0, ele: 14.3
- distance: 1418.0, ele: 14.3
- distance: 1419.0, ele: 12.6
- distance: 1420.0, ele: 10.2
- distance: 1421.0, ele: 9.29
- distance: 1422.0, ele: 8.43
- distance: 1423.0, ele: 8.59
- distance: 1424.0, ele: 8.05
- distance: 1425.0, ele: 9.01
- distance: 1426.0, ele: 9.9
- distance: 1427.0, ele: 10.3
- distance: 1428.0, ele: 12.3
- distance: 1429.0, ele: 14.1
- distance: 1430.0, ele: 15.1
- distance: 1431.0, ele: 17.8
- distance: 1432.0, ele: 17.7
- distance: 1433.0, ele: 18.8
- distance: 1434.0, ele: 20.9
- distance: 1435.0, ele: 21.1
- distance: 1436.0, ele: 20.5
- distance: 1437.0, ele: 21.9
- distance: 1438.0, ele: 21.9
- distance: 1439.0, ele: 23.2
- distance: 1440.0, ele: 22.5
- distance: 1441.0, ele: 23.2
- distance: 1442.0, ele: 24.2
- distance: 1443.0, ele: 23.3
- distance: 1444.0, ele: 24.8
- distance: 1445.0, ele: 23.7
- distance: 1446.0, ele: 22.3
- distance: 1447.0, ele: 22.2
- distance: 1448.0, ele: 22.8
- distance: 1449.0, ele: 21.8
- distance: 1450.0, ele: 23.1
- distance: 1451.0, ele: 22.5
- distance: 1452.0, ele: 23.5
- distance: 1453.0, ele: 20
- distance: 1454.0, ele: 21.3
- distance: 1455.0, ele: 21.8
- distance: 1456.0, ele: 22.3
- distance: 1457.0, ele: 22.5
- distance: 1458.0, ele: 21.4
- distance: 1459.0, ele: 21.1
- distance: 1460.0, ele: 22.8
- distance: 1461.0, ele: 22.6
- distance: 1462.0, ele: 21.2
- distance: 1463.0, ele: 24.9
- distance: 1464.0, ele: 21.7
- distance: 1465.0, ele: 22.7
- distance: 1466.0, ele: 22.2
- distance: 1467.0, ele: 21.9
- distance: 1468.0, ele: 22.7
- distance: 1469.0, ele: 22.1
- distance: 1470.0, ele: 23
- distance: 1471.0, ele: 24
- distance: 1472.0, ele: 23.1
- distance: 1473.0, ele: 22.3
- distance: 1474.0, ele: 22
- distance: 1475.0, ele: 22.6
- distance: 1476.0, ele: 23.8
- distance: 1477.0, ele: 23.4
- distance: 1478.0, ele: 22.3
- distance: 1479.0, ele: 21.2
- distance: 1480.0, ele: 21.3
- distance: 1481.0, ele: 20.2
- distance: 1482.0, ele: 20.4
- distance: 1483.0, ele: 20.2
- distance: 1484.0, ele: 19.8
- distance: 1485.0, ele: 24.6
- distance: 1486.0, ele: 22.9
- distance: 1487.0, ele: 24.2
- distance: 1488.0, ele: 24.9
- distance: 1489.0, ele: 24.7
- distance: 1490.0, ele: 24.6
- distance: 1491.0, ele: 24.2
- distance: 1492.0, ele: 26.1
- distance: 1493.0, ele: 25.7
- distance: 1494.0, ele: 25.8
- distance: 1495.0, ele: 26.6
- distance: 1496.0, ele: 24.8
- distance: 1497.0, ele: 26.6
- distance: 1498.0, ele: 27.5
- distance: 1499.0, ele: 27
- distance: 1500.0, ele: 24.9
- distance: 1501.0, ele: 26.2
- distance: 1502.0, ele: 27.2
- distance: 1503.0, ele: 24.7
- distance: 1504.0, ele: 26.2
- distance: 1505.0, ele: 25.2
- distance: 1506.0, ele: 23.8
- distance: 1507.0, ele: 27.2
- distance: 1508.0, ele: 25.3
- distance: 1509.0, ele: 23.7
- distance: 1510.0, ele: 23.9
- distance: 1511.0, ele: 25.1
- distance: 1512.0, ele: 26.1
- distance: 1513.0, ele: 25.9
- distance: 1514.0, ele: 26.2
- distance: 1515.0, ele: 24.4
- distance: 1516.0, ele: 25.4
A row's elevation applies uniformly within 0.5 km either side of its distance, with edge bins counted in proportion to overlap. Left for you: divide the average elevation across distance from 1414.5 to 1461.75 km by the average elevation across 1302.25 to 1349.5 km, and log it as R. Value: 0.66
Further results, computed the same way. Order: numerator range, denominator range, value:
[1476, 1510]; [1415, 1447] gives 1.44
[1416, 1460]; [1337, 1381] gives 0.67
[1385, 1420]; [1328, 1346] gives 0.74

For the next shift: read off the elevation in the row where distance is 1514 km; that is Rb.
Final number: 26.2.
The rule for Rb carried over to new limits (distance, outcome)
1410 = 22.2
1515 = 24.4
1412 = 21.9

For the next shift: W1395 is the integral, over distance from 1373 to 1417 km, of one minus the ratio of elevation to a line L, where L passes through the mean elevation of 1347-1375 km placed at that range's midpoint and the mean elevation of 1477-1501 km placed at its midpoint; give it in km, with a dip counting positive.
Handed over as 8.6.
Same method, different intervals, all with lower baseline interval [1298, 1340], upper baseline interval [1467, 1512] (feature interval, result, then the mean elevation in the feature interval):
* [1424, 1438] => 5.2 km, 16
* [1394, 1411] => 2.6 km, 22.1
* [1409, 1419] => 2.8 km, 18.6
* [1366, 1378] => 1.3 km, 23.9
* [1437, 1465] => 2.7 km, 22.5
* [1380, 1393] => 2.4 km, 21.6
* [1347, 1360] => -1.7 km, 30.7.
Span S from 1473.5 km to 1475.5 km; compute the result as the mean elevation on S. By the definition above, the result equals 22.3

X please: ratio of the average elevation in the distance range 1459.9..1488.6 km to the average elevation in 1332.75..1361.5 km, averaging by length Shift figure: 0.77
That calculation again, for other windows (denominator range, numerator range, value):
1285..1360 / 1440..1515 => 0.83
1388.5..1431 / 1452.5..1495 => 1.26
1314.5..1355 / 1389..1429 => 0.65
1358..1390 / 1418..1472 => 0.80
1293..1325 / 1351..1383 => 0.94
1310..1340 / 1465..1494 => 0.83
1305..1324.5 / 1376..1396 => 0.78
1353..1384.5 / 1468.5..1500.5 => 0.91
